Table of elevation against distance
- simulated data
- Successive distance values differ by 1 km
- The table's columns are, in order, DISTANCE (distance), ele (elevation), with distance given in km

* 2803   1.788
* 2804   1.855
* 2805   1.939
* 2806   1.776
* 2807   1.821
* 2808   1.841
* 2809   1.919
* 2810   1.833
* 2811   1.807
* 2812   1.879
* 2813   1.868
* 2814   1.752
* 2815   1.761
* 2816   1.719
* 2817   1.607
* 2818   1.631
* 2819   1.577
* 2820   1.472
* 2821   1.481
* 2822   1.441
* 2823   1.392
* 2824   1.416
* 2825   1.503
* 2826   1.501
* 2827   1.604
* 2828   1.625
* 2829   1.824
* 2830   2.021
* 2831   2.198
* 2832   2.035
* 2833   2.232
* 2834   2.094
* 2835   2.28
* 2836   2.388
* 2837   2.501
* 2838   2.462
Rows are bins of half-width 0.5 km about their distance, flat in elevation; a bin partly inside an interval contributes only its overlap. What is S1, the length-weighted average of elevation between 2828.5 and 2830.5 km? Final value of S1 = 1.92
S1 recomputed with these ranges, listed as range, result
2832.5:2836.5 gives 2.25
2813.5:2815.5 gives 1.76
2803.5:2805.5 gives 1.9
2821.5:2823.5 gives 1.42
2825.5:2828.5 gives 1.58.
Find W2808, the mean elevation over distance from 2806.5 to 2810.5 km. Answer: 1.85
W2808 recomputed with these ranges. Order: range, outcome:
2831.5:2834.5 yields 2.12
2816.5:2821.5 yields 1.55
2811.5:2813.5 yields 1.87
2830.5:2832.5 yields 2.12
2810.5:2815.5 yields 1.81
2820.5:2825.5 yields 1.45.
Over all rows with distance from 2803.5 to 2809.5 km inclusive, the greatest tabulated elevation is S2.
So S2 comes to 1.939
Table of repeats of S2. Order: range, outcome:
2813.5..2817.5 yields 1.761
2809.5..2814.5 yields 1.879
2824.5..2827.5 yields 1.604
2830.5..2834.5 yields 2.232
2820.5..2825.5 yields 1.503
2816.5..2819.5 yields 1.631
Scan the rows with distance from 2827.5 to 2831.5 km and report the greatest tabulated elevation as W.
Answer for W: 2.198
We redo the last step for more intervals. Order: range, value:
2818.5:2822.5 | 1.577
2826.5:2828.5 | 1.625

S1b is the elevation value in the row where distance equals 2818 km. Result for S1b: 1.631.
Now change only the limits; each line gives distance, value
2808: 1.841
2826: 1.501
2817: 1.607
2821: 1.481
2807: 1.821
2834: 2.094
